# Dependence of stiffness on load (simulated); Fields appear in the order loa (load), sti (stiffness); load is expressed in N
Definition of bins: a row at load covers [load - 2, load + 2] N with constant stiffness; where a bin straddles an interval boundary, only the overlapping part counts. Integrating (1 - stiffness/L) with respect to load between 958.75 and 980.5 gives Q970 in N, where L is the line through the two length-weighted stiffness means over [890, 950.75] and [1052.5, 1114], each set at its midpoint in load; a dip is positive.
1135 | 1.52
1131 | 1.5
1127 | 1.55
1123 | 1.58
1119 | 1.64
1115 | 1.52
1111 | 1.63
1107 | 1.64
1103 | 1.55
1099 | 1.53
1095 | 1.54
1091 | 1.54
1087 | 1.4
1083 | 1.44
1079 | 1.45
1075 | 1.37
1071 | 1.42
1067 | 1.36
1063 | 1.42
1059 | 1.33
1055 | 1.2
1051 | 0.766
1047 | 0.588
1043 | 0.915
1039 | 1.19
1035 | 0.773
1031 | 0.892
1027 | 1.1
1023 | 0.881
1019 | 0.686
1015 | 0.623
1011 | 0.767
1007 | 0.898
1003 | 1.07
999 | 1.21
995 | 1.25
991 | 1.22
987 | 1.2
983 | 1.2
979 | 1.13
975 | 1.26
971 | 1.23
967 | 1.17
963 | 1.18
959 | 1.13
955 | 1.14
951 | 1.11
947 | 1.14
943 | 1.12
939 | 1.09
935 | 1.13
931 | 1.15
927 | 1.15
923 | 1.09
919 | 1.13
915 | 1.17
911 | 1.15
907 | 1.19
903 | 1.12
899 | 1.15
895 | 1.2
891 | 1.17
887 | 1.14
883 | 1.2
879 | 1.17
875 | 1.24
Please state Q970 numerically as 0.81 N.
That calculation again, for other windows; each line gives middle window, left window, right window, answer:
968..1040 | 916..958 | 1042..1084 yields 8.34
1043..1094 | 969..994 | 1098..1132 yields 6.61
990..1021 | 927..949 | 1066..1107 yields 7.79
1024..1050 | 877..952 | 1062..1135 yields 9.04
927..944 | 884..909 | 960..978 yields 0.83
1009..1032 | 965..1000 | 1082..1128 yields 8.64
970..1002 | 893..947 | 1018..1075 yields -3.24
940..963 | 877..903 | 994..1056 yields -1.71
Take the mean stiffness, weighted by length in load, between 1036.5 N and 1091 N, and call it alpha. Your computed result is 1.23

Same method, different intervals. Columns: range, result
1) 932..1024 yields 1.08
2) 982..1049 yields 0.965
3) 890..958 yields 1.14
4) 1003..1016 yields 0.821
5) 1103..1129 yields 1.59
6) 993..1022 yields 0.927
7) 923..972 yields 1.14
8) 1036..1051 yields 0.872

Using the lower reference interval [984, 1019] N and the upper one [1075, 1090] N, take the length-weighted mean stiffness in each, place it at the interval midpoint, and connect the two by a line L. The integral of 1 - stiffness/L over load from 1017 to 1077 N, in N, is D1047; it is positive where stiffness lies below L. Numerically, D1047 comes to 9.5 N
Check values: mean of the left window 1.01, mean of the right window 1.43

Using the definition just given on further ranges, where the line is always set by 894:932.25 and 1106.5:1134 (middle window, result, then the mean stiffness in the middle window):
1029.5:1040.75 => 3.63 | 0.949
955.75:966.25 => 0.78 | 1.15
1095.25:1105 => -0.05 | 1.54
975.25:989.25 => 1.11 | 1.19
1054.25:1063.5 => 0.85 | 1.32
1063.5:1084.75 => 1.02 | 1.41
